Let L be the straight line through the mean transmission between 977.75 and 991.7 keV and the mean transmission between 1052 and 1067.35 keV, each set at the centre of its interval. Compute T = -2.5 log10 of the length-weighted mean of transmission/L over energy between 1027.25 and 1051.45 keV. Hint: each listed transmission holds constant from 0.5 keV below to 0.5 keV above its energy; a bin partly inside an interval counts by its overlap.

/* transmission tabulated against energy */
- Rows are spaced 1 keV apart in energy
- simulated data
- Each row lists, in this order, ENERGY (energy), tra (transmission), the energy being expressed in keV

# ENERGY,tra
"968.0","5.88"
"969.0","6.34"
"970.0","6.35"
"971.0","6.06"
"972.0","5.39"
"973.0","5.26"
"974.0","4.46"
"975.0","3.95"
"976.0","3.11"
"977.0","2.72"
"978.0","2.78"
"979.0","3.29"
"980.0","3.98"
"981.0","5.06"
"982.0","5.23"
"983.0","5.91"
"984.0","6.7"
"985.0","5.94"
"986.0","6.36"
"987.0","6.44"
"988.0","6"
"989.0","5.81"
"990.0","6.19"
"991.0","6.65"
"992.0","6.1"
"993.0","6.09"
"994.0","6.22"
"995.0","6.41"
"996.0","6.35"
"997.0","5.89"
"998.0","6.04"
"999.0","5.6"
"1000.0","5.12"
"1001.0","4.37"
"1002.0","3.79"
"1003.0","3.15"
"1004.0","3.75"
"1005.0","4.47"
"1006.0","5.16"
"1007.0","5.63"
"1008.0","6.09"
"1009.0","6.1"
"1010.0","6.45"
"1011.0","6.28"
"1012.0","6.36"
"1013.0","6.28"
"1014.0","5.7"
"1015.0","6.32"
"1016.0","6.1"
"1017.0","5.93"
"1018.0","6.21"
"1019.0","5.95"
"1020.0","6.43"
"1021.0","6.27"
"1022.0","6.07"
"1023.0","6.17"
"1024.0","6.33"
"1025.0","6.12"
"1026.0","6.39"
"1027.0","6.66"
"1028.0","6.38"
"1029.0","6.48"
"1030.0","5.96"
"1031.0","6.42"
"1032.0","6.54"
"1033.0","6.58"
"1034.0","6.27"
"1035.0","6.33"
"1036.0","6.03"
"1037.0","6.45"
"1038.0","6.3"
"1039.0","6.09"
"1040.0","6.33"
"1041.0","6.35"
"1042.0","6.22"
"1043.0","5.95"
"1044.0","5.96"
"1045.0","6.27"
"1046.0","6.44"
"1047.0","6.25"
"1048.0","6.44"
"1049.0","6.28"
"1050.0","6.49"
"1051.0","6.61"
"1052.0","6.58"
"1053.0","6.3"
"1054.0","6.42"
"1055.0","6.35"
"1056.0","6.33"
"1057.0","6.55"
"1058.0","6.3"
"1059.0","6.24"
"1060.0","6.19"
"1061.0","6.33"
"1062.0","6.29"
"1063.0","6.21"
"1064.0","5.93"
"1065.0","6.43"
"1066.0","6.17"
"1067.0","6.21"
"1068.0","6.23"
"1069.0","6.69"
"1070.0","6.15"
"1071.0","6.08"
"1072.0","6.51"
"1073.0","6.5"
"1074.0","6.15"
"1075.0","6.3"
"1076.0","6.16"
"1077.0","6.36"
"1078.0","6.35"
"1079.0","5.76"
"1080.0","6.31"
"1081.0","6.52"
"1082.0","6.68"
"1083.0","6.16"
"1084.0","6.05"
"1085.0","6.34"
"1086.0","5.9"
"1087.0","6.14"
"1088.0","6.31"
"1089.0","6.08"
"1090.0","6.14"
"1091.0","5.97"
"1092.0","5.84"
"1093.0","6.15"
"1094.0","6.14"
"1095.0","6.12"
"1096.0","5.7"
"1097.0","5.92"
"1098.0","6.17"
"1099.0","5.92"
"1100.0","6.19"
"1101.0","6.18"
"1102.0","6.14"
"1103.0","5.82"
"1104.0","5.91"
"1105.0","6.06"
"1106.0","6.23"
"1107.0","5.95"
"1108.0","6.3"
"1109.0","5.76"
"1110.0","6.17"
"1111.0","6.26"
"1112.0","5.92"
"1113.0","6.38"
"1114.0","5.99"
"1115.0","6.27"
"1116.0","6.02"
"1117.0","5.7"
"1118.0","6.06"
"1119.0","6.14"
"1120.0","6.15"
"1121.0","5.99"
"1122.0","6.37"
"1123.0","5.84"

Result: -0.041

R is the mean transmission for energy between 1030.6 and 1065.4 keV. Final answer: 6.32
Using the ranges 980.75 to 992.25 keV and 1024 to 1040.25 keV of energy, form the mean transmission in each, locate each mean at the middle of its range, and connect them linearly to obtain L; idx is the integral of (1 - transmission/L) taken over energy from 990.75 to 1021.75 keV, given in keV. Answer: 2.3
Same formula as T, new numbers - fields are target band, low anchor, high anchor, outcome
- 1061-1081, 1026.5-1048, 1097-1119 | -0.01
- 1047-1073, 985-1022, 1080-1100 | -0.06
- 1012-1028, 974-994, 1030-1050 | -0.06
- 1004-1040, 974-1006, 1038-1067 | -0.07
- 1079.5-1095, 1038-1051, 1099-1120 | -0.01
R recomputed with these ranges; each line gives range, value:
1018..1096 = 6.27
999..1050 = 5.96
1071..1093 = 6.21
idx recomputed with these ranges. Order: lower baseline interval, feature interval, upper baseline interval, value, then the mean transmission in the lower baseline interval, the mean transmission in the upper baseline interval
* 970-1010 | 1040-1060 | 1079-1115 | -2.1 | 5.25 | 6.11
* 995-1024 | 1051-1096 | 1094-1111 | -2.4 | 5.67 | 6.04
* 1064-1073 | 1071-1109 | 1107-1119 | 0.3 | 6.3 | 6.07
